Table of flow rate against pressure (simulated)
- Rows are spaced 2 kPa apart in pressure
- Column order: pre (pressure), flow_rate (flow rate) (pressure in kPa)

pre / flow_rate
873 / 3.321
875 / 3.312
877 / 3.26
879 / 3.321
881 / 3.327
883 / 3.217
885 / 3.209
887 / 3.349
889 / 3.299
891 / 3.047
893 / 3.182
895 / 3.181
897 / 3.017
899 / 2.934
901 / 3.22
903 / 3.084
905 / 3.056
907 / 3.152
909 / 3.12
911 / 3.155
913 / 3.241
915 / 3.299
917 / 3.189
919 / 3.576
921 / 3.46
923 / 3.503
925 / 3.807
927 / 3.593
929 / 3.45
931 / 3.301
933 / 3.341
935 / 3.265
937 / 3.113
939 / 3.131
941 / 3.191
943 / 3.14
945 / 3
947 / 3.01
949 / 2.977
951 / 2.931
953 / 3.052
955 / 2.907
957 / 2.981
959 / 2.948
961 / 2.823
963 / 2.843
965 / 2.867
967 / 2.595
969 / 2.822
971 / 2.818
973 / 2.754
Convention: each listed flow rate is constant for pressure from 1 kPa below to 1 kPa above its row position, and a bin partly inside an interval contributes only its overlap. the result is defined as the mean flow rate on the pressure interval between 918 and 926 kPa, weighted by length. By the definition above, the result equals 3.59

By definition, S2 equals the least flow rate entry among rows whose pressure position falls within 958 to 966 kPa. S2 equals 2.823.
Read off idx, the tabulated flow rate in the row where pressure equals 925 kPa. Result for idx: 3.807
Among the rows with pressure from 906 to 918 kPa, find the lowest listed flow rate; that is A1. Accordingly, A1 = 3.12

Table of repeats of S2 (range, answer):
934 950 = 2.977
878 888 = 3.209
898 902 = 2.934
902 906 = 3.056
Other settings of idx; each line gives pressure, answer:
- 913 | 3.241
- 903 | 3.084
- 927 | 3.593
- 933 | 3.341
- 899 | 2.934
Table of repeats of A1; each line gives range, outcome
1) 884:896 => 3.047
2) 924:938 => 3.113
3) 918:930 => 3.45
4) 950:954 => 2.931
